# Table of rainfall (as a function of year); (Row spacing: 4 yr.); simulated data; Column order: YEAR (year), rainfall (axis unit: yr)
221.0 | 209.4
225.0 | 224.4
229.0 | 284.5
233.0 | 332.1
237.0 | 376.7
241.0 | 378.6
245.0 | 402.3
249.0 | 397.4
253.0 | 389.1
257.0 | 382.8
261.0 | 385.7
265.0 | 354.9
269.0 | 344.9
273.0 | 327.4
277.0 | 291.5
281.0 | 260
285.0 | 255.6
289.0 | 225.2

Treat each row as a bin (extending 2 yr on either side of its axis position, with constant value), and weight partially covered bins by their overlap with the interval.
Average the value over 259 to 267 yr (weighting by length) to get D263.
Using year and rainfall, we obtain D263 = 370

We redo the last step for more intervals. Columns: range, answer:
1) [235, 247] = 386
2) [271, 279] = 309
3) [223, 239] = 304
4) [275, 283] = 276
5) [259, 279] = 341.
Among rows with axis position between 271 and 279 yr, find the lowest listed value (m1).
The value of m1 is 291.5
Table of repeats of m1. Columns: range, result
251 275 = 327.4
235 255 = 376.7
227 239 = 284.5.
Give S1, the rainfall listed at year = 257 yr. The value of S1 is 382.8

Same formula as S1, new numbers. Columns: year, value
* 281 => 260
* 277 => 291.5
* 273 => 327.4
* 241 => 378.6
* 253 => 389.1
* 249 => 397.4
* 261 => 385.7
